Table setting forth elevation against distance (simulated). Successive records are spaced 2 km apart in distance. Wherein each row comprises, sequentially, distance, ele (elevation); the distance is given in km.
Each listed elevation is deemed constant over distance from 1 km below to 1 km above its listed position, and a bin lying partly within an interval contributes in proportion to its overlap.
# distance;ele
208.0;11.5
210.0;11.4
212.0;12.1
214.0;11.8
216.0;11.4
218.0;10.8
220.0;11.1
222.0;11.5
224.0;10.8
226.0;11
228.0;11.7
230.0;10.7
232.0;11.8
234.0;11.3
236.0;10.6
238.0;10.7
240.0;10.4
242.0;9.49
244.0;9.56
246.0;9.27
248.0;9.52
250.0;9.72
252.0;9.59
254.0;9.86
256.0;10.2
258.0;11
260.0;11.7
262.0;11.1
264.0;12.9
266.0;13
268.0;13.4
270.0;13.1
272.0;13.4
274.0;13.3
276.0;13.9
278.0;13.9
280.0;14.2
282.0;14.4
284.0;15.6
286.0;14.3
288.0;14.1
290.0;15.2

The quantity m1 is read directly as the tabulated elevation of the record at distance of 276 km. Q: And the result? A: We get 13.9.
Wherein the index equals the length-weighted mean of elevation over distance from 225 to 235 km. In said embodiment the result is 11.3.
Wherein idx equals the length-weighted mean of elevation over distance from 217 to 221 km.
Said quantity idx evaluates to 10.9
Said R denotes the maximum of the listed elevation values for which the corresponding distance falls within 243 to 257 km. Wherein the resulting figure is 10.2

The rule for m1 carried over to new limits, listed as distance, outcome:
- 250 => 9.72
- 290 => 15.2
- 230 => 10.7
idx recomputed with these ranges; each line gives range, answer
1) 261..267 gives 12.3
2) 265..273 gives 13.2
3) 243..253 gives 9.53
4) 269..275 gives 13.3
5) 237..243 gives 10.2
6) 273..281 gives 13.8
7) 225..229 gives 11.3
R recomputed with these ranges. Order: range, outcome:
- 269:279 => 13.9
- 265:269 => 13.4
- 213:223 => 11.8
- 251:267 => 13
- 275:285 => 15.6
